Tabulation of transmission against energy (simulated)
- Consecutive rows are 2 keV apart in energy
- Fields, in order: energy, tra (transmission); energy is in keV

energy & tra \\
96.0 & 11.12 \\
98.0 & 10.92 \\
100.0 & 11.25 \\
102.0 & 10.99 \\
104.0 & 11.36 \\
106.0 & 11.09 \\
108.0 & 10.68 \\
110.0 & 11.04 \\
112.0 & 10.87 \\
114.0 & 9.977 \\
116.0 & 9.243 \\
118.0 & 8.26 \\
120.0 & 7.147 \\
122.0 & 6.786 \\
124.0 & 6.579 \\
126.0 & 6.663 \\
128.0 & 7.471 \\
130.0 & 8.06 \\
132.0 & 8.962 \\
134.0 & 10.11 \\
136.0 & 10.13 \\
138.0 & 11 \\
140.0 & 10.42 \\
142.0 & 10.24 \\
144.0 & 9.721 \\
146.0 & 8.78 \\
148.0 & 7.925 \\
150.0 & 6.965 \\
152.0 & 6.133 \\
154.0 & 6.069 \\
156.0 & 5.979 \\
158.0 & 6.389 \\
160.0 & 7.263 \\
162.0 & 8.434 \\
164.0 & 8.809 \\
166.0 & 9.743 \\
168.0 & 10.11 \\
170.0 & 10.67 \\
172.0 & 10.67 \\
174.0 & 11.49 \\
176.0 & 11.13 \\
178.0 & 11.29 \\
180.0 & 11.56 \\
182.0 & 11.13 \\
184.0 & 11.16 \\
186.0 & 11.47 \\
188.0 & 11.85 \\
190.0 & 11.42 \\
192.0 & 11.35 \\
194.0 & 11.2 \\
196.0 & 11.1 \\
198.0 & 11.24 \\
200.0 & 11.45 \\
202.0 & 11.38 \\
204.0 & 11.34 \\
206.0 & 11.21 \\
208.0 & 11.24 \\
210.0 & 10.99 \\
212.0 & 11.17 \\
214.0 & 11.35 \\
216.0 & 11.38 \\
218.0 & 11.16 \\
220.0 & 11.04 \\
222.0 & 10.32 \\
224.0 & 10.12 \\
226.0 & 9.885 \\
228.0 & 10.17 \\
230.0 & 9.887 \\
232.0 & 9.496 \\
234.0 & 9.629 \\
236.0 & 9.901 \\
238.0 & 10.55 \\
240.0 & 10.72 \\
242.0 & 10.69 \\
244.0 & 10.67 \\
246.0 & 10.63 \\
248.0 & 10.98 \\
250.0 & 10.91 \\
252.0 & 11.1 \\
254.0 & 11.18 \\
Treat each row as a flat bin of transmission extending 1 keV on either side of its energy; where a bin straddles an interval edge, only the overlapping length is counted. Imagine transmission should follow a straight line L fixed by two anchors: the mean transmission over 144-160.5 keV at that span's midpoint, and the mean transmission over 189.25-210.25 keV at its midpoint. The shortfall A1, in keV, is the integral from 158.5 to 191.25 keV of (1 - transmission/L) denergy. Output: -4.9 keV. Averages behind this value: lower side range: 7.1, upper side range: 11.3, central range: 10.5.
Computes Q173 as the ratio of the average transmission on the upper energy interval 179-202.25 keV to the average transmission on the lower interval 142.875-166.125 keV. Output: 1.49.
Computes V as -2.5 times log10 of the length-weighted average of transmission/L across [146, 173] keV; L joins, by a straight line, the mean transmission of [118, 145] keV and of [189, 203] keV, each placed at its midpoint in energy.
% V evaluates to 0.212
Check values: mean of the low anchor 8.7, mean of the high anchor 11.3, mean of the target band 8.11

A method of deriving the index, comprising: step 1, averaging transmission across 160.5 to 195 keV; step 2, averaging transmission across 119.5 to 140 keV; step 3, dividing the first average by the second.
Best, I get 1.3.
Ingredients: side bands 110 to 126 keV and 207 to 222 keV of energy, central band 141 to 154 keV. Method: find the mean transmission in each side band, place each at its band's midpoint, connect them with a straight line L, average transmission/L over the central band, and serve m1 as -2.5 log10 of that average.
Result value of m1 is 0.14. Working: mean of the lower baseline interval 8.46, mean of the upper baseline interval 11.1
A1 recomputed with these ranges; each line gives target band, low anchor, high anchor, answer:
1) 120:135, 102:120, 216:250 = 3.6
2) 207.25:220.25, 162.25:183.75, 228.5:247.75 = -1.0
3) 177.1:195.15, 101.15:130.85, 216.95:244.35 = -2.9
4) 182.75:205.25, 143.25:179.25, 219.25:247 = -4.6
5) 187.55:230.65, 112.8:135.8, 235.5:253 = -4.6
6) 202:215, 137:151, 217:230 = -1.3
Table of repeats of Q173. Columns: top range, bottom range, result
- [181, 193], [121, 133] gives 1.54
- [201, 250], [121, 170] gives 1.28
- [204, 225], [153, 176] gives 1.25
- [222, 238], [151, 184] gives 1.08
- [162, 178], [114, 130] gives 1.35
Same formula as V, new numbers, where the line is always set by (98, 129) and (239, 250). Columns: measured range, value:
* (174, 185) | -0.12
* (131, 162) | 0.15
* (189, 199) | -0.11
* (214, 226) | -0.03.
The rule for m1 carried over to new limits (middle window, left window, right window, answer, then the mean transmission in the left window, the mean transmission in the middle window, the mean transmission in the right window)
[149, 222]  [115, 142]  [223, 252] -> -0.08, 8.59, 10.2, 10.3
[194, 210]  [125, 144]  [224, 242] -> -0.15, 9.25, 11.3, 10.1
